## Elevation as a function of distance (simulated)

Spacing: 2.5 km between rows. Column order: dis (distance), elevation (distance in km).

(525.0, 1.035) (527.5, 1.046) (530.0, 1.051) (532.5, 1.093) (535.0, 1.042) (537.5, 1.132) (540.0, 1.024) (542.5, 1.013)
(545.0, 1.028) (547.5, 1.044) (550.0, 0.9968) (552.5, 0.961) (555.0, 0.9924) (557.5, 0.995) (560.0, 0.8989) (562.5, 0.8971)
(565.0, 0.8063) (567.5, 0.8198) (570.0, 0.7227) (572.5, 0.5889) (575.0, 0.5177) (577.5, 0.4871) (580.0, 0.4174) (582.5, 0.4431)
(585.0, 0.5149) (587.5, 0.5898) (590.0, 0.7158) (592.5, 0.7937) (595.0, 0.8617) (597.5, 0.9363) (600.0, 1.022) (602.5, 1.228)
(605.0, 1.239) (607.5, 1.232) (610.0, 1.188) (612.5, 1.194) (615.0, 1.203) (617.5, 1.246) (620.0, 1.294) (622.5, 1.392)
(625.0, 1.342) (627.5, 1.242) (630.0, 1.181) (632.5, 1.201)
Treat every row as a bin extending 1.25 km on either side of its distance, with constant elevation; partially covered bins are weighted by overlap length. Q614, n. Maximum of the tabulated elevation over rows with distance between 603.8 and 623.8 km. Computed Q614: 1.392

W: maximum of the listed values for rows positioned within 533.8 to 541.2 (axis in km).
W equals 1.132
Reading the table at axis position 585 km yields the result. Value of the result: 0.5149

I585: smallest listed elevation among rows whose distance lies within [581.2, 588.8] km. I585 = 0.4431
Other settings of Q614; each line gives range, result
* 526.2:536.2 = 1.093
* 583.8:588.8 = 0.5898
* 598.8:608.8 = 1.239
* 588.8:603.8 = 1.228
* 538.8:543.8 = 1.024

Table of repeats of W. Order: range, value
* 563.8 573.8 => 0.8198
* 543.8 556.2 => 1.044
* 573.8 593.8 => 0.7937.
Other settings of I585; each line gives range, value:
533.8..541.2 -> 1.024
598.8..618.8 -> 1.022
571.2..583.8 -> 0.4174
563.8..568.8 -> 0.8063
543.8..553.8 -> 0.961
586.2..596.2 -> 0.5898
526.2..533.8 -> 1.046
